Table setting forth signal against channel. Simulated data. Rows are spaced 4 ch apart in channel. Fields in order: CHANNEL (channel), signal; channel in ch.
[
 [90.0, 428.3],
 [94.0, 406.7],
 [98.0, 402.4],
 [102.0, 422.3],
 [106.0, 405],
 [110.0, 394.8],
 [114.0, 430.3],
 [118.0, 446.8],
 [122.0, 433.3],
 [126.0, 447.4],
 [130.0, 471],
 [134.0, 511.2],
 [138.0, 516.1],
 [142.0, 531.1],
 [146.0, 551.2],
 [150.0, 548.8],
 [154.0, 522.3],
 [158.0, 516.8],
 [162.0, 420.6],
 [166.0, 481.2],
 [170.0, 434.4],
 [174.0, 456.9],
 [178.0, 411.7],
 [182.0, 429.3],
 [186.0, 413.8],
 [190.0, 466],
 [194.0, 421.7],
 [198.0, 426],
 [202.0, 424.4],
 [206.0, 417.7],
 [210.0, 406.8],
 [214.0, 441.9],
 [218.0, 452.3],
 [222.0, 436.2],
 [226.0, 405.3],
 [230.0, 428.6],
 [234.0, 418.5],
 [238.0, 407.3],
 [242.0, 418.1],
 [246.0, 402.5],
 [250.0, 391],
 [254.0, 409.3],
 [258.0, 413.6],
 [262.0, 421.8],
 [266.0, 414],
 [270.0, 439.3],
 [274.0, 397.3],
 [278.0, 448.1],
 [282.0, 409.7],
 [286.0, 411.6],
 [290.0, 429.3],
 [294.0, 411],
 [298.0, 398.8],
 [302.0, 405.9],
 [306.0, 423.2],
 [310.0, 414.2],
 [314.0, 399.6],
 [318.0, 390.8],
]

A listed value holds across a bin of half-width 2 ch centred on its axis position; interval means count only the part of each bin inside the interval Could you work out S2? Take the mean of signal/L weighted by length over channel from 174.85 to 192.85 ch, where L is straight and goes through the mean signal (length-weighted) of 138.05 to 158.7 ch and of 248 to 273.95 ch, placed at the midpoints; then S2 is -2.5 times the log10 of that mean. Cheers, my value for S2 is 0.15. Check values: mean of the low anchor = 533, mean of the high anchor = 414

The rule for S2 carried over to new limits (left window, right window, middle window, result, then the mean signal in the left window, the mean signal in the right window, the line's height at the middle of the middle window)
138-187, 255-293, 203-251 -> 0.06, 479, 420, 445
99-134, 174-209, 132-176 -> -0.16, 435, 428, 431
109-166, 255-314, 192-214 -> 0.08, 483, 416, 453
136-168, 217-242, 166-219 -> 0.08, 511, 423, 465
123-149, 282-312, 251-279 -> 0.03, 504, 413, 431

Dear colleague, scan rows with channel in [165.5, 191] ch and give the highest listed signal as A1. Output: 481.2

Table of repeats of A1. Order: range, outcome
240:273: 439.3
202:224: 452.3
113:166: 551.2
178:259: 466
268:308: 448.1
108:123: 446.8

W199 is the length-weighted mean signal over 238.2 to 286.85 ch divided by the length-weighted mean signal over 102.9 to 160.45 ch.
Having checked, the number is 0.87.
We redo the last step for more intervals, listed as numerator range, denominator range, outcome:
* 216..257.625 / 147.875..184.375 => 0.89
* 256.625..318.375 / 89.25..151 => 0.91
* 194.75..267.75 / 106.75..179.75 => 0.89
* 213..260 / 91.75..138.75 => 0.95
